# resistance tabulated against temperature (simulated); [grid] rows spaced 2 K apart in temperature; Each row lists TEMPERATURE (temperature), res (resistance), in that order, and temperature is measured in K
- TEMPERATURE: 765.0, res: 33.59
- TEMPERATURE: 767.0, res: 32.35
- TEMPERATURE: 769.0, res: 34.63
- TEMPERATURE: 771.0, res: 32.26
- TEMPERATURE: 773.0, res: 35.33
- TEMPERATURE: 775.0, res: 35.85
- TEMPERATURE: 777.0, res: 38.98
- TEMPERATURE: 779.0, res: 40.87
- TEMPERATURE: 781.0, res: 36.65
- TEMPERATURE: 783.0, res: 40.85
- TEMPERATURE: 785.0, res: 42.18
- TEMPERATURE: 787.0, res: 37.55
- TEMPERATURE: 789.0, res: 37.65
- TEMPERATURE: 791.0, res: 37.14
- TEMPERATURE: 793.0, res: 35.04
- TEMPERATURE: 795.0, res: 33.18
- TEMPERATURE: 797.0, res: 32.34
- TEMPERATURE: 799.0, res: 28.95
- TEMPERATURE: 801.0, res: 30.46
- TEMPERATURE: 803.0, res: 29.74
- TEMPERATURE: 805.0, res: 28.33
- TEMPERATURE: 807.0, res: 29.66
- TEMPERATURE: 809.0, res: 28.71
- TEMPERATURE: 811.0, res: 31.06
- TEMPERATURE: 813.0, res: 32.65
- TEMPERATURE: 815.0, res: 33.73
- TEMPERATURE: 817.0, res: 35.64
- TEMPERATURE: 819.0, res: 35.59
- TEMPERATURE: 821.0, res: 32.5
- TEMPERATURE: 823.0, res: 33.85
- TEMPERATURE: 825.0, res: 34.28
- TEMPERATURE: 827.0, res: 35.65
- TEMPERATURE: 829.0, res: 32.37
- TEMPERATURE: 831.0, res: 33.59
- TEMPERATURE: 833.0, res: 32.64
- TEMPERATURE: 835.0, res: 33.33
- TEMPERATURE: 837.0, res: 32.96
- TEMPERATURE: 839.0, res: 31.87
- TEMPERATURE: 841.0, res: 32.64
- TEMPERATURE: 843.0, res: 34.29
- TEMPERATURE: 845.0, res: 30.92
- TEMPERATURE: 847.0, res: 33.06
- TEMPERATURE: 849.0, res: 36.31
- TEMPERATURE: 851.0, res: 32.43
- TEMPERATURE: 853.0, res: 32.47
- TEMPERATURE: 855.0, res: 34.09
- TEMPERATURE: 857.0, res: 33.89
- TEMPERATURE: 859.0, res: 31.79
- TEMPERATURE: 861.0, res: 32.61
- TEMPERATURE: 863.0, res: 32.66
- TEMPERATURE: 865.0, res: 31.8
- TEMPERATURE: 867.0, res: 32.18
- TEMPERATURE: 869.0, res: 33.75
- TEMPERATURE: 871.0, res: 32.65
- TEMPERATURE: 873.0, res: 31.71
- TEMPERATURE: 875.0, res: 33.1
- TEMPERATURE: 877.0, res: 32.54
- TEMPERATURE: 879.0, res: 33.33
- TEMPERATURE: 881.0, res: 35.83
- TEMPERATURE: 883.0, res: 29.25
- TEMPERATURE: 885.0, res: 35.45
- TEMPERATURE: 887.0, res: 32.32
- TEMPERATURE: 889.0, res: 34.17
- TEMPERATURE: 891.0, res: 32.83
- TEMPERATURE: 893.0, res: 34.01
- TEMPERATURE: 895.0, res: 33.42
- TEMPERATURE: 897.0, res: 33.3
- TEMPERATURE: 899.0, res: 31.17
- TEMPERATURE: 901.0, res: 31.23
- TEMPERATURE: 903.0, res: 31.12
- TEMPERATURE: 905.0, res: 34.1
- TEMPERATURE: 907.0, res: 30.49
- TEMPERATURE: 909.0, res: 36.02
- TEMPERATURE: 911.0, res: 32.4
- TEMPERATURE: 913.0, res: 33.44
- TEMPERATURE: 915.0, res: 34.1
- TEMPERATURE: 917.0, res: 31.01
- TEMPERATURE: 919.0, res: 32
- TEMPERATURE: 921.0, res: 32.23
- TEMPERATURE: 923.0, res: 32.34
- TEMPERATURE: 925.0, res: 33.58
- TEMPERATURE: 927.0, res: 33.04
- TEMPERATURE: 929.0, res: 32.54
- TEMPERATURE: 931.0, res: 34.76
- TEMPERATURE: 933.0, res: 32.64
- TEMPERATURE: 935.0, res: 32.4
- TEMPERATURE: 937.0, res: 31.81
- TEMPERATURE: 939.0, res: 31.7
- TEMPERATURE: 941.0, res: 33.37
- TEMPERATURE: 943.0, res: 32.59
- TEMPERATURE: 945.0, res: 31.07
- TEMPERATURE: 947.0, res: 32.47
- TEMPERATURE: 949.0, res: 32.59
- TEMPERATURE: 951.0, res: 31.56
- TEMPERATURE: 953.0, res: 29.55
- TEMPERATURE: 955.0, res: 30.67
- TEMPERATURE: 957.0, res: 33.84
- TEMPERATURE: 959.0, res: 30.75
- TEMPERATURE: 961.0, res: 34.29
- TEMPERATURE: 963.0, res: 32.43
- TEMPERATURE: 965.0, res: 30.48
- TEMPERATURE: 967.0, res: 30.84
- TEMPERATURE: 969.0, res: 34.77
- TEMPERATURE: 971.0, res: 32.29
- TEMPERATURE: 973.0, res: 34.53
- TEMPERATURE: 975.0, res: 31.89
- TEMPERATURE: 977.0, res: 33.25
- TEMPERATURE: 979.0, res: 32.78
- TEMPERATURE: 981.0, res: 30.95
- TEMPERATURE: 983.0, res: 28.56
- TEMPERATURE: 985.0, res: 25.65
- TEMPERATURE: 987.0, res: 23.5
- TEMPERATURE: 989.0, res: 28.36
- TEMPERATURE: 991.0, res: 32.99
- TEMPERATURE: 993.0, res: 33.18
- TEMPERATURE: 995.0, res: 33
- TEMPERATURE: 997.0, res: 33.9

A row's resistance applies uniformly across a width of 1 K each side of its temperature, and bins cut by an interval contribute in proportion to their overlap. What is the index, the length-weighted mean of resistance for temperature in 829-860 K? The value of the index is 33.1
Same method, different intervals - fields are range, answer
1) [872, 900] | 33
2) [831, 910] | 32.9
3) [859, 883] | 32.7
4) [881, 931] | 32.8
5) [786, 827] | 33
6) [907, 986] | 32.2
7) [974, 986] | 30.5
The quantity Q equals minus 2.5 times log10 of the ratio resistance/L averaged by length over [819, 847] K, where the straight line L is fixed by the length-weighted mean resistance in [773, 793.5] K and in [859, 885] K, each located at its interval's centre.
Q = 0.06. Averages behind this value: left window 38.2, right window 32.7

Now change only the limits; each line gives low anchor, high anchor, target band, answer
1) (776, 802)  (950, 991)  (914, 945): -0.01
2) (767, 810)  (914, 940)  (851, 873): 0.03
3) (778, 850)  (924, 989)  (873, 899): -0.01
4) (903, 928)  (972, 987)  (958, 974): -0.05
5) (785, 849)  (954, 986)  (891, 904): 0.00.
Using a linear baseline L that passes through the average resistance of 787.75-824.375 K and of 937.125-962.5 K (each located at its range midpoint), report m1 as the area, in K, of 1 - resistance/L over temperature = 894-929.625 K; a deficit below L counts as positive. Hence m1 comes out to -0.5 K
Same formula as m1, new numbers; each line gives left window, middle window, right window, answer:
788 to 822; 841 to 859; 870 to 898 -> -0.24 K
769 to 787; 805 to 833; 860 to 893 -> 2.22 K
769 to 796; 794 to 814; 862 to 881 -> 3.08 K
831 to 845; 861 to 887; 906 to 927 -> -0.01 K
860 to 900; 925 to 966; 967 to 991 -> -1.06 K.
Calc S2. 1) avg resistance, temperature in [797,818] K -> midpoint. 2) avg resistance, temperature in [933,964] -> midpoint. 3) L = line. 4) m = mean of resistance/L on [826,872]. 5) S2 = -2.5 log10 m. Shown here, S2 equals -0.059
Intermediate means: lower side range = 31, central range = 33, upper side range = 32.1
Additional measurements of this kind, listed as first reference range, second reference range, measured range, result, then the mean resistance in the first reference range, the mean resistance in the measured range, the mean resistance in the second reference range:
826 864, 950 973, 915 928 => 0.00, 33.1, 32.5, 32.1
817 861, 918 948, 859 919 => 0.01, 33.4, 32.8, 32.6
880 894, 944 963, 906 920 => 0.00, 33.4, 32.8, 31.9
